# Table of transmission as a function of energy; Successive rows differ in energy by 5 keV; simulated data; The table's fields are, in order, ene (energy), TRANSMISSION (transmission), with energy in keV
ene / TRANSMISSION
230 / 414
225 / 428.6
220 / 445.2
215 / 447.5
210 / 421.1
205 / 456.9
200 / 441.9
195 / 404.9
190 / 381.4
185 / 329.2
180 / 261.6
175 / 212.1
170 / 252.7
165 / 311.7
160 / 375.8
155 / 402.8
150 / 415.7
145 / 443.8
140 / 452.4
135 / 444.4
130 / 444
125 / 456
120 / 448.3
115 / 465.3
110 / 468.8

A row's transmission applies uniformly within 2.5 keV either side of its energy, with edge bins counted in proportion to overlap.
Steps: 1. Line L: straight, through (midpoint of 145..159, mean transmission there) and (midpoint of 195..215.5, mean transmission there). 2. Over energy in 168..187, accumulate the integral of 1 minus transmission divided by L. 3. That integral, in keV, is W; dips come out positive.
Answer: 7.2 keV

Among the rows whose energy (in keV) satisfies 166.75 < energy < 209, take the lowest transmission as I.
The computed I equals 212.1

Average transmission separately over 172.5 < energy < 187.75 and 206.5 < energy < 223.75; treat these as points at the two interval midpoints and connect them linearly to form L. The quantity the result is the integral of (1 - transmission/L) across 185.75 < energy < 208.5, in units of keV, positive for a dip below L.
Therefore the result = -4.1 keV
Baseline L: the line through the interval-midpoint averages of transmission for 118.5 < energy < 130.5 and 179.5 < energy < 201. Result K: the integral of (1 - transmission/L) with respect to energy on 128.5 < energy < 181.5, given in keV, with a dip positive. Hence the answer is 6.4 keV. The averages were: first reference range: 450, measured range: 366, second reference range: 368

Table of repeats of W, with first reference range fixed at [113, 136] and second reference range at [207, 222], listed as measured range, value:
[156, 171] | 3.96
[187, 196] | 1.10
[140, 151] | 0.29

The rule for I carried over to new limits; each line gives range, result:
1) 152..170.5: 252.7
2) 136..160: 375.8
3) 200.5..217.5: 421.1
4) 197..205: 441.9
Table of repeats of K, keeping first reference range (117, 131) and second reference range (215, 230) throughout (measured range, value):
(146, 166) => 2.7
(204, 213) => 0.0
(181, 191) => 2.3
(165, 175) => 4.2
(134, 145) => 0.0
